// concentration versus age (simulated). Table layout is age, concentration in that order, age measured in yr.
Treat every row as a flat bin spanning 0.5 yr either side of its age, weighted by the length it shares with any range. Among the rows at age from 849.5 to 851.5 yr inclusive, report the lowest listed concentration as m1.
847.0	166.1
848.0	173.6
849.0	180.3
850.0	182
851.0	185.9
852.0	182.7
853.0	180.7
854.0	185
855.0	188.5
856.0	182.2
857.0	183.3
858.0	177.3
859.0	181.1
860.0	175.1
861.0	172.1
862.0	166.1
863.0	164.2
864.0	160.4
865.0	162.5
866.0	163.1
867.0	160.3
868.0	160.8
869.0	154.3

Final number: 182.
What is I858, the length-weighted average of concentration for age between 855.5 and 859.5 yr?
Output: 181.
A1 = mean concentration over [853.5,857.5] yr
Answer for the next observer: 185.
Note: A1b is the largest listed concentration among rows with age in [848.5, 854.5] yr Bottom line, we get 185.9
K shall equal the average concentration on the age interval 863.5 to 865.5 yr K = 161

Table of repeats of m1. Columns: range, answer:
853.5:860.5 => 175.1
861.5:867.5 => 160.3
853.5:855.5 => 185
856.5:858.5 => 177.3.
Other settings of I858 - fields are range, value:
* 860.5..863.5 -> 167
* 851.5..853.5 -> 182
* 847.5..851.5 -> 180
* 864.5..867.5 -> 162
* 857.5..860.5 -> 178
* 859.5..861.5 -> 174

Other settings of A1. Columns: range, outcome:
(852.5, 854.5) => 183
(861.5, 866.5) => 163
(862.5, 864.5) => 162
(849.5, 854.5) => 183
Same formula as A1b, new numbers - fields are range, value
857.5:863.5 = 181.1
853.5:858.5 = 188.5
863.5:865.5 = 162.5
